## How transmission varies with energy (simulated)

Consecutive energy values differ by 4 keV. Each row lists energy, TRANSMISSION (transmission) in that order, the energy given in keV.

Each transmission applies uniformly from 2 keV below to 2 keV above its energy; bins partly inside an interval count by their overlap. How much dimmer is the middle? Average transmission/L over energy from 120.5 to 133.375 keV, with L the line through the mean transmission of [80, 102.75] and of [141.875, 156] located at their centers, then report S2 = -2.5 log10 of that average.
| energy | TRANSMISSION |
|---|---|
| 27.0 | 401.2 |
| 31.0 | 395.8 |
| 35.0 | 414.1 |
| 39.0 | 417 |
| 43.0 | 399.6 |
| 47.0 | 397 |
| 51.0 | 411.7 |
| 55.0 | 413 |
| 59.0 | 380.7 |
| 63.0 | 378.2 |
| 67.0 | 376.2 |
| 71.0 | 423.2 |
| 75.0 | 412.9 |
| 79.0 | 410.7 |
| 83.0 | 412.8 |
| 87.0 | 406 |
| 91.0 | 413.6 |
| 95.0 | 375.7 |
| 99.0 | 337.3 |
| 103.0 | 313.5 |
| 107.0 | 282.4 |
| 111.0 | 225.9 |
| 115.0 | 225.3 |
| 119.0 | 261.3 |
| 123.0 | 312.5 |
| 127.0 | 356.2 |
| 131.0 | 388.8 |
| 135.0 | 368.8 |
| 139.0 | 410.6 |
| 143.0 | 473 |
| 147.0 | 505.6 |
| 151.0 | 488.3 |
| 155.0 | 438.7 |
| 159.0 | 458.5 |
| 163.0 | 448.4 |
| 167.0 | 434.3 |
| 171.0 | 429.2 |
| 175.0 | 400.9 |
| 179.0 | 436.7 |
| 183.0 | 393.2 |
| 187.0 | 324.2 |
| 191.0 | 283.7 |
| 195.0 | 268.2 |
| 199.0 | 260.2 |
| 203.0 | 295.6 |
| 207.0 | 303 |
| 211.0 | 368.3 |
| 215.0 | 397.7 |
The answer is 0.26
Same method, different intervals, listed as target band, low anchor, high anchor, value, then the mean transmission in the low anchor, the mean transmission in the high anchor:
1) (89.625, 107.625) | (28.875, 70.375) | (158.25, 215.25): 0.118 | 399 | 364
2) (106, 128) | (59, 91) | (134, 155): 0.499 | 402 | 452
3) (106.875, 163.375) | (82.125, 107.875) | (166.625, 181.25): 0.055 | 364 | 424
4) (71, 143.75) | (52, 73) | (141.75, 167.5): 0.204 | 395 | 465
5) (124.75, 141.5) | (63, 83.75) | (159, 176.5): 0.106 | 404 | 432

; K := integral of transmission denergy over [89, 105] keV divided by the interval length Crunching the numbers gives 360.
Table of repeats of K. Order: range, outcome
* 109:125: 256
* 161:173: 437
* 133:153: 449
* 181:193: 334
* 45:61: 401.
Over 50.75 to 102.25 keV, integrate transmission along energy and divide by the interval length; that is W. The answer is 394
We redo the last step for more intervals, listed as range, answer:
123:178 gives 427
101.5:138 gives 307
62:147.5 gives 364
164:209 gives 350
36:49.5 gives 406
